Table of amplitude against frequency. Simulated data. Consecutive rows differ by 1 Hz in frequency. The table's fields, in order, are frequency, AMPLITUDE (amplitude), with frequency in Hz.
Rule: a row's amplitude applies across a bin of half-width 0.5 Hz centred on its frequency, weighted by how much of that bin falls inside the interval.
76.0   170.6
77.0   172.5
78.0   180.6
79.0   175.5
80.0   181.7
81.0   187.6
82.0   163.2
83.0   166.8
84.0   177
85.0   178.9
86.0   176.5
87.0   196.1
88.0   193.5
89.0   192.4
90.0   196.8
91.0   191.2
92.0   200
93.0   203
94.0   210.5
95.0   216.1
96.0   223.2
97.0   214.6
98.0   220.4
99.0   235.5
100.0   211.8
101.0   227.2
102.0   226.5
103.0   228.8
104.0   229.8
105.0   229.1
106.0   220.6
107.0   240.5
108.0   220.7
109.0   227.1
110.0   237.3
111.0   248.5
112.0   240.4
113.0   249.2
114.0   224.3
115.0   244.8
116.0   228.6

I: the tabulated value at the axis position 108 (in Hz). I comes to 220.7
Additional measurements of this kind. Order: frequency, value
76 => 170.6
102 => 226.5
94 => 210.5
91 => 191.2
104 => 229.8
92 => 200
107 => 240.5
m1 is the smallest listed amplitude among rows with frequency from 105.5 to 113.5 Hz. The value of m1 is 220.6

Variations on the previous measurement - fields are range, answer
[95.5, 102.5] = 211.8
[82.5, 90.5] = 166.8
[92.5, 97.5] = 203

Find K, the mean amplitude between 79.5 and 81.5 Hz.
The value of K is 185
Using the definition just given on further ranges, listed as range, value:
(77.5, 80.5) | 179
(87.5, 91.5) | 193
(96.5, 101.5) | 222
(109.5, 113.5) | 244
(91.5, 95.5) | 207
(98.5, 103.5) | 226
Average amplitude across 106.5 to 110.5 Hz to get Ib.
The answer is 231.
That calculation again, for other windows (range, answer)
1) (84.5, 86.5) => 178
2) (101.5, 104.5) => 228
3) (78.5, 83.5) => 175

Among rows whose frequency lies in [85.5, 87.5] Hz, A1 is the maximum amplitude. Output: 196.1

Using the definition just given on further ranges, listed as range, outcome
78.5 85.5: 187.6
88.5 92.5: 200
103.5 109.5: 240.5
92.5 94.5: 210.5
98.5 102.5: 235.5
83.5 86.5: 178.9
